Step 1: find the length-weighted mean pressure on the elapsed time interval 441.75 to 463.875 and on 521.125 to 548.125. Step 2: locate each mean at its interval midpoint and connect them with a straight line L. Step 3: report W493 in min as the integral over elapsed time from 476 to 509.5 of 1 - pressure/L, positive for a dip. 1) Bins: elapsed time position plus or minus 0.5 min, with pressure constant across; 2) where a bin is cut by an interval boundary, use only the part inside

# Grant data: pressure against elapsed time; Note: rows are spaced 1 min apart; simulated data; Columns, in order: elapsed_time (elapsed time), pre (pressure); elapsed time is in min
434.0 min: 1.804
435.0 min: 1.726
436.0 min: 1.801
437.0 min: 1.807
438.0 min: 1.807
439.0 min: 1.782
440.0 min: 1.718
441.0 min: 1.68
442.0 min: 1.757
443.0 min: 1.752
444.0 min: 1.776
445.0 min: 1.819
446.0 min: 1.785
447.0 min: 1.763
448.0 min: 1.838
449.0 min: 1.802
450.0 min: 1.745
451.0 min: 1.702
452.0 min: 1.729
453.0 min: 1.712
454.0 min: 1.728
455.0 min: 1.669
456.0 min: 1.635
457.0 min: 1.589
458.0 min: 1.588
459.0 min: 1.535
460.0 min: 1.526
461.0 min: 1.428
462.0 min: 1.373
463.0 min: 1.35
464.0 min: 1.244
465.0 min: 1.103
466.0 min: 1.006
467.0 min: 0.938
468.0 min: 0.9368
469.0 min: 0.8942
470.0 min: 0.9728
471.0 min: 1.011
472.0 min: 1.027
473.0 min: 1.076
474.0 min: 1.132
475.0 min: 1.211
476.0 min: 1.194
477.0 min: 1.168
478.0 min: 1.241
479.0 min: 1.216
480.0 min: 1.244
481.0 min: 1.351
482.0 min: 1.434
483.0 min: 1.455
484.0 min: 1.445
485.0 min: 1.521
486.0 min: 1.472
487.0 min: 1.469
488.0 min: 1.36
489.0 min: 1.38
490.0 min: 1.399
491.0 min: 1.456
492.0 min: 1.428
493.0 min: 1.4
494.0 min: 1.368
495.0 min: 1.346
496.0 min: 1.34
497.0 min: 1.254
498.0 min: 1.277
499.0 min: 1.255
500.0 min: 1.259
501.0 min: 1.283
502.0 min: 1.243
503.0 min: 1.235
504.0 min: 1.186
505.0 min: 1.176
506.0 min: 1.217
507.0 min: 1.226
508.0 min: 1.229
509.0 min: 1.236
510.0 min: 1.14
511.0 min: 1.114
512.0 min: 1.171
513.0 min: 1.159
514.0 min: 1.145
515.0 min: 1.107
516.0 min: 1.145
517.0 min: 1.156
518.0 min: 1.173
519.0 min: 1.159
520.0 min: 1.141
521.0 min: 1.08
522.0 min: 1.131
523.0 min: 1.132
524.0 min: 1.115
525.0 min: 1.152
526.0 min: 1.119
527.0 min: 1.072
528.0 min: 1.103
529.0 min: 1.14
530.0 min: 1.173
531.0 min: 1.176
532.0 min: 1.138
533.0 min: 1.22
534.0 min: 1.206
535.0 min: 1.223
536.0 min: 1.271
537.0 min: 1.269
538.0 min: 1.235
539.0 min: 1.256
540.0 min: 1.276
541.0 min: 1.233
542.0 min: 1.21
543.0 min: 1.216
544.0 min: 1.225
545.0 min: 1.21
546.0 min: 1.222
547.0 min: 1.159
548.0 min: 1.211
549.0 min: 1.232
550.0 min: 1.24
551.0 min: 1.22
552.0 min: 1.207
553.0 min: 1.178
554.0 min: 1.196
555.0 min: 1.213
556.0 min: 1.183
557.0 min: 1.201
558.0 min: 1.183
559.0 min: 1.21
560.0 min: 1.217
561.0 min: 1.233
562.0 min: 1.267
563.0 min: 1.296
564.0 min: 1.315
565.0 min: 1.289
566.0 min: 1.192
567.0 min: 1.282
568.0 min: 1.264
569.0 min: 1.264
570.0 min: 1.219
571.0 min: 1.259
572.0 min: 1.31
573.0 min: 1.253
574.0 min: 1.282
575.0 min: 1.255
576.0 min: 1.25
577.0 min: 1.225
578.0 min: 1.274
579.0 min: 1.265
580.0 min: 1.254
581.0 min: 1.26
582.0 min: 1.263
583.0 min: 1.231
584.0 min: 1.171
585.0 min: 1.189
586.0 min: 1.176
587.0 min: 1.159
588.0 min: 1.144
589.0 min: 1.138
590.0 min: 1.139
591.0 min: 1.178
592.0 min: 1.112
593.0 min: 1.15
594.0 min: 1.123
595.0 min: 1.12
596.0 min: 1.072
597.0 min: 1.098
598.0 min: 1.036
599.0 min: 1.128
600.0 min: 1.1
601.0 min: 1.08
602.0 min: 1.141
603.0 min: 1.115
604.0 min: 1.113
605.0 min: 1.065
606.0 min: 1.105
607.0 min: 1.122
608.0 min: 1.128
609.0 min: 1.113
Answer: 2.5 min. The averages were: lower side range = 1.66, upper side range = 1.19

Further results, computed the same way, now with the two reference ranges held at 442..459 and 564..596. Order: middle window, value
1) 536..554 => 1.7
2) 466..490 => 5.8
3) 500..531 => 6.4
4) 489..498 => 1.1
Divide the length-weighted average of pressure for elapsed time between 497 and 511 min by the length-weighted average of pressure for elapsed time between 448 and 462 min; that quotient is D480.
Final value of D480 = 0.7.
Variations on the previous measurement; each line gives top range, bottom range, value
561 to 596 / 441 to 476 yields 0.84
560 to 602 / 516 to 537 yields 1.04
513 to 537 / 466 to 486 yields 0.97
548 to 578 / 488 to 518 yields 0.99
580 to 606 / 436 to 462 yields 0.67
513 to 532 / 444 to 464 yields 0.69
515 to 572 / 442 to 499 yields 0.86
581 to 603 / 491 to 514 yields 0.91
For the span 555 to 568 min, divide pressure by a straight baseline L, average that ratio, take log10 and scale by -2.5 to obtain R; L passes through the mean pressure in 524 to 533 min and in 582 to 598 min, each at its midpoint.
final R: -0.088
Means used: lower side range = 1.14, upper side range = 1.15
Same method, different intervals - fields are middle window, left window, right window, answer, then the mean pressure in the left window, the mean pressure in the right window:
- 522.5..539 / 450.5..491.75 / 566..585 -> 0.101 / 1.34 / 1.25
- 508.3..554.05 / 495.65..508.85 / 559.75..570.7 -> 0.063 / 1.24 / 1.26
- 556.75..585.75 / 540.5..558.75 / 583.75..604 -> -0.071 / 1.21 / 1.13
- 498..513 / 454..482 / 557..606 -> 0.022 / 1.26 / 1.19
